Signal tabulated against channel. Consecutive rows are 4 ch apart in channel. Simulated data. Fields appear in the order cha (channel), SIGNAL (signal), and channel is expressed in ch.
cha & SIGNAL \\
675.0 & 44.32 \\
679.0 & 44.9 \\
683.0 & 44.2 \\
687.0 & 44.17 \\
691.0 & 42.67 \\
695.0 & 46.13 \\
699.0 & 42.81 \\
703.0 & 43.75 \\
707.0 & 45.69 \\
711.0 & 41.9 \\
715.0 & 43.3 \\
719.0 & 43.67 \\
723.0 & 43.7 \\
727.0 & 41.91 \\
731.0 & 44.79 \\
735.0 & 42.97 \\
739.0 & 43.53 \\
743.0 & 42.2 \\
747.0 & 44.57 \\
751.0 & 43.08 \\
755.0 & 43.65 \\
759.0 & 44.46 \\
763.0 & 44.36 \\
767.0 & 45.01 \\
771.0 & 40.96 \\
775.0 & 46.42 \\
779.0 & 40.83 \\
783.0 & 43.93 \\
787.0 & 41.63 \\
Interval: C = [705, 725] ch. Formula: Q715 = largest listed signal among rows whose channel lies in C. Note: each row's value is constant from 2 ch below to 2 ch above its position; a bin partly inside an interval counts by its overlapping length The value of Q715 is 45.69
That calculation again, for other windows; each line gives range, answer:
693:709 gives 46.13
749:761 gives 44.46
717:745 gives 44.79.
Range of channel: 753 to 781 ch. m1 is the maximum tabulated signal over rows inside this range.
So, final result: 46.42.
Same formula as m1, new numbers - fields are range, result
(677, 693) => 44.9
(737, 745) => 43.53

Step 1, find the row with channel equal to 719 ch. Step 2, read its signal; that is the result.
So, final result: 43.67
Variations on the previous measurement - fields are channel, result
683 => 44.2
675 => 44.32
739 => 43.53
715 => 43.3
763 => 44.36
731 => 44.79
